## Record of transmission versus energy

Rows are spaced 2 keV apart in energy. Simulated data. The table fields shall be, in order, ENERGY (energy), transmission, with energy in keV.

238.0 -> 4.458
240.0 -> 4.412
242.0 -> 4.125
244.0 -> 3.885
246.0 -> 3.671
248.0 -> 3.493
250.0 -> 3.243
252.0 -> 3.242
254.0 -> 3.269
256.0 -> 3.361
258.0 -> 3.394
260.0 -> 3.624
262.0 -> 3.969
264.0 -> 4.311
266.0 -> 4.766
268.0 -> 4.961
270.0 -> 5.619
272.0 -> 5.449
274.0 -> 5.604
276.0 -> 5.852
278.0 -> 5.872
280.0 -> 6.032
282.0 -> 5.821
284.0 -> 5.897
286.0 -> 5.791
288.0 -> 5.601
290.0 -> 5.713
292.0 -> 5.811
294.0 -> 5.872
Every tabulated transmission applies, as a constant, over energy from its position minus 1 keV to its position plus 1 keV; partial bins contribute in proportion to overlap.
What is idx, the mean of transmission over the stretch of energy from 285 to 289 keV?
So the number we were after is 5.7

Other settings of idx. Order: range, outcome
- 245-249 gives 3.58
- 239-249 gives 3.92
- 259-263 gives 3.8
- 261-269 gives 4.5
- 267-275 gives 5.41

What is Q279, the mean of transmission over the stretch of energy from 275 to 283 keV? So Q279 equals 5.89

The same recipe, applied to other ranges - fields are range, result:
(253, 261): 3.41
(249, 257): 3.28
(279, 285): 5.92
